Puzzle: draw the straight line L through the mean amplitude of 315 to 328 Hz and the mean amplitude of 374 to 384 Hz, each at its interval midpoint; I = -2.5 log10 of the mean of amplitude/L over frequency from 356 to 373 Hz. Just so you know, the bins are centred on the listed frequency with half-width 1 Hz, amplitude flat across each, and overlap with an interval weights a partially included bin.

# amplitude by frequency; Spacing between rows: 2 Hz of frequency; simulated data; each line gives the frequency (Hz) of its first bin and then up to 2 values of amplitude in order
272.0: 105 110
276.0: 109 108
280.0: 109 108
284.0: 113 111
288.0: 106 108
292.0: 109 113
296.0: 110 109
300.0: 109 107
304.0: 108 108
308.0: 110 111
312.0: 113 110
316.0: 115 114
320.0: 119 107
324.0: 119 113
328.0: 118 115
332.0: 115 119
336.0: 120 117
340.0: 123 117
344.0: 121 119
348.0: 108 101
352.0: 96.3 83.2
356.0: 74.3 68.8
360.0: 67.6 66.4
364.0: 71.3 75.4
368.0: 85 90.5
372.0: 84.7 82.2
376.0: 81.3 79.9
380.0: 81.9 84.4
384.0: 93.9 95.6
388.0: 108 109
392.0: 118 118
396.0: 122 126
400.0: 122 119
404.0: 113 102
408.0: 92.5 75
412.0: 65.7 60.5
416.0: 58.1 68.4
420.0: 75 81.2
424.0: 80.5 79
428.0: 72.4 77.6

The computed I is 0.19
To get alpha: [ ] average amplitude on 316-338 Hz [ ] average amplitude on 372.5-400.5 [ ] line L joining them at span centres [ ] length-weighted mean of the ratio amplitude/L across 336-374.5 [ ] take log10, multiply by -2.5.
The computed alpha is 0.17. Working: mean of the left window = 116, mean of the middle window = 93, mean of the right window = 101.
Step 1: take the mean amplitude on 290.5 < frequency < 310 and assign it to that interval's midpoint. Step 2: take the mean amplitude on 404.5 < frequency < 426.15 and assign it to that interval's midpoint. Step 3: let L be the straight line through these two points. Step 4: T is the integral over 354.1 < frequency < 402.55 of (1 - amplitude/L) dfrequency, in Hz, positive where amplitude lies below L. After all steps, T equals -3.3 Hz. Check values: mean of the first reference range 109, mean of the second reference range 76.9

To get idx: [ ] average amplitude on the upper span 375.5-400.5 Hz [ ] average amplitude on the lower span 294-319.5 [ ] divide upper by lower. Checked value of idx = 0.93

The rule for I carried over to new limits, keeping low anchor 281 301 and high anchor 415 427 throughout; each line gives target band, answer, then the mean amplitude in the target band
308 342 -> -0.15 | 115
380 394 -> -0.22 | 101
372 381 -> 0.06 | 81.7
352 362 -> 0.21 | 75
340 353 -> -0.18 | 111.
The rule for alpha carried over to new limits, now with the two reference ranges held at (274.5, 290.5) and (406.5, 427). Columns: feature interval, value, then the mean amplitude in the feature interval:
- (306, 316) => -0.10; 111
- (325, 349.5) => -0.23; 117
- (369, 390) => -0.07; 89.2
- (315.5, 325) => -0.16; 115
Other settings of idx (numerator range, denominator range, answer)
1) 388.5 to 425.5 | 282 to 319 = 0.86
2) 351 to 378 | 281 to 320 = 0.72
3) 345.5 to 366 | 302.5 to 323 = 0.76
